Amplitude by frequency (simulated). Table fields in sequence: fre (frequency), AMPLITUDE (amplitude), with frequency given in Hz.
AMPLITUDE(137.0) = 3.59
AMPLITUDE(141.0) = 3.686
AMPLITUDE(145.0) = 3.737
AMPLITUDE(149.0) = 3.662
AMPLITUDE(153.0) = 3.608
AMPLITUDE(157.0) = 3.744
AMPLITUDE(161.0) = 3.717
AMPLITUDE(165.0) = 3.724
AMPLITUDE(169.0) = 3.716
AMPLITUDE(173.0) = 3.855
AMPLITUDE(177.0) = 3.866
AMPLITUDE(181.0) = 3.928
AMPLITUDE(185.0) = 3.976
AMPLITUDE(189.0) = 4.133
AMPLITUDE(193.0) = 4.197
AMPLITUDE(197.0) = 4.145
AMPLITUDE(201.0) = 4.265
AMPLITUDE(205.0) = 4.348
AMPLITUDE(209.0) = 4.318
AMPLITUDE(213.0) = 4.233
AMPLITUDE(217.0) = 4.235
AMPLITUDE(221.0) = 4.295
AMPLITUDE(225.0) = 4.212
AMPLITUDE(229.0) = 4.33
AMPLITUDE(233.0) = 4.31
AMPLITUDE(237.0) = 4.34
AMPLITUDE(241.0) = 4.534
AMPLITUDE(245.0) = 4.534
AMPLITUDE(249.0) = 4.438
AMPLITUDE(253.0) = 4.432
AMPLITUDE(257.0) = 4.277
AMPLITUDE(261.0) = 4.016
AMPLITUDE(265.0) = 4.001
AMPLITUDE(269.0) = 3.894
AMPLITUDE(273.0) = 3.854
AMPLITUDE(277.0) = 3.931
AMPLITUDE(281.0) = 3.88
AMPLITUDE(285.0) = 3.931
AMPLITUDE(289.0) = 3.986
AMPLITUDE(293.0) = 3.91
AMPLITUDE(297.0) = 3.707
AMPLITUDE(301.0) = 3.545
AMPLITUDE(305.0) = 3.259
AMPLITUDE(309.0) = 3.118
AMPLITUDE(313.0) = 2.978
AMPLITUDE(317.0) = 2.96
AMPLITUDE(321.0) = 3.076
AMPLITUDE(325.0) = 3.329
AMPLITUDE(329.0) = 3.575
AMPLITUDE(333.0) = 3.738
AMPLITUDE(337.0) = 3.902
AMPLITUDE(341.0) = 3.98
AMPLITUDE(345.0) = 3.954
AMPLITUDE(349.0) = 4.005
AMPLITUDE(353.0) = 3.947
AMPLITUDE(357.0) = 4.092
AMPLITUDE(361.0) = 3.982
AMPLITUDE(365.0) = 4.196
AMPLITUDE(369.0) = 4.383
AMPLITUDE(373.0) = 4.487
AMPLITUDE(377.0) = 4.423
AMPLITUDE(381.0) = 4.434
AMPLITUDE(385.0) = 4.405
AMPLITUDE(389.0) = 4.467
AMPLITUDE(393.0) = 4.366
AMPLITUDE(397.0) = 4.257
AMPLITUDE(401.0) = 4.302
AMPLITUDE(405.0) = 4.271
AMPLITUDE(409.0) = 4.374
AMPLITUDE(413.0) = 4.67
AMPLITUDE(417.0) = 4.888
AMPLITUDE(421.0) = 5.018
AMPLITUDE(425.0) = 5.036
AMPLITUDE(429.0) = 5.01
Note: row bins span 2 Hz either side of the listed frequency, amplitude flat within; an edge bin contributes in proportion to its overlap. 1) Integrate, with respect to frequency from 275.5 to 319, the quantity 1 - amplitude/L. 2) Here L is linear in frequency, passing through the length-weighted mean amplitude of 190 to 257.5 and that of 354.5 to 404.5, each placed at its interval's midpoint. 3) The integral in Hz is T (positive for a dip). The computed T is 7.6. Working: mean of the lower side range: 4.32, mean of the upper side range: 4.31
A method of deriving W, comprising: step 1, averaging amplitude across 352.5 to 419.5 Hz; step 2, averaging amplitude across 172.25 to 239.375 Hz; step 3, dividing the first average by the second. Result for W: 1.0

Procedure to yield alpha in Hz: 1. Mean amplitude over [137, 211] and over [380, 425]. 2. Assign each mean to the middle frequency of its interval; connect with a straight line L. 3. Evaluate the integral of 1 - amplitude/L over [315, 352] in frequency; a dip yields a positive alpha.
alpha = 6.1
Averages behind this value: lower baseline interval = 3.91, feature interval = 3.62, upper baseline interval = 4.52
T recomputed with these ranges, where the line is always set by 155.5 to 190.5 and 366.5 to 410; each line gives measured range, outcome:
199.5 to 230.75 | -2.6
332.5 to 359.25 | 2.0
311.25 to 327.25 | 4.2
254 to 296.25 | 1.3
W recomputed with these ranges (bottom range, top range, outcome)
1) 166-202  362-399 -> 1.09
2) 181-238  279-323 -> 0.83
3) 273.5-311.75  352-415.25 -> 1.17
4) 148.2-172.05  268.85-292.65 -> 1.06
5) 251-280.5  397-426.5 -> 1.14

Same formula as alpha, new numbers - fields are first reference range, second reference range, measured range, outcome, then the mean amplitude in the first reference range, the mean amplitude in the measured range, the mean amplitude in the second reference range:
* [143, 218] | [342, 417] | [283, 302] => 1.5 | 3.97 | 3.83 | 4.29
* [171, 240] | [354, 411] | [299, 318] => 4.8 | 4.18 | 3.18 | 4.31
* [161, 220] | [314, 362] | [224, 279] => -4.4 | 4.06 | 4.22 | 3.69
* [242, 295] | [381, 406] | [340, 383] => 1.1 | 4.09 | 4.18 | 4.35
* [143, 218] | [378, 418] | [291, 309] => 2.9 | 3.97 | 3.55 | 4.43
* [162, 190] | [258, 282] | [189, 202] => -1.0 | 3.87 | 4.19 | 3.95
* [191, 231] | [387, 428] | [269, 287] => 1.9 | 4.26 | 3.9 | 4.58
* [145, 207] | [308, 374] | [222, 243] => -2.6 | 3.92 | 4.34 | 3.75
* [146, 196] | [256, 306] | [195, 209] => -1.5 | 3.85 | 4.26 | 3.86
